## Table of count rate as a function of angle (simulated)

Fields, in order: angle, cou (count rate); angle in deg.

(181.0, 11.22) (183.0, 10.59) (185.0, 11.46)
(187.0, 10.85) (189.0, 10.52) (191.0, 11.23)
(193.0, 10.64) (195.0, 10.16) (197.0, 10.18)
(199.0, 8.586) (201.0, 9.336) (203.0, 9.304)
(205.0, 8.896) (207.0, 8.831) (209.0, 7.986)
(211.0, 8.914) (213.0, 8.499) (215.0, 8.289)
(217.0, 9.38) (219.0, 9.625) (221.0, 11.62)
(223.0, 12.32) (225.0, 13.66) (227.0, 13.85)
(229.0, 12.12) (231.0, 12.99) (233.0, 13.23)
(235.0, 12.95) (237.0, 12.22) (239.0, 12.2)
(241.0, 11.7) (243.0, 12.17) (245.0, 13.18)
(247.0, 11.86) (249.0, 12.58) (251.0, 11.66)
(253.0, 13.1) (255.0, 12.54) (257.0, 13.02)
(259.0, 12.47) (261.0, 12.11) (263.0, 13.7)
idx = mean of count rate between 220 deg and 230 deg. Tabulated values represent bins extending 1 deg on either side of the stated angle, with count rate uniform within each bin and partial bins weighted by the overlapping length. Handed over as 12.7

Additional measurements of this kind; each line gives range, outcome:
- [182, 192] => 10.9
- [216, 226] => 11.3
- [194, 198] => 10.2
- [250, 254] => 12.4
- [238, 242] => 11.9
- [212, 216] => 8.39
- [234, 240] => 12.5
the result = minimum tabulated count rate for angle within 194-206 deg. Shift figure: 8.586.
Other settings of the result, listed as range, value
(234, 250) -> 11.7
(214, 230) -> 8.289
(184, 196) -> 10.16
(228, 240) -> 12.12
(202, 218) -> 7.986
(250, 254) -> 11.66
